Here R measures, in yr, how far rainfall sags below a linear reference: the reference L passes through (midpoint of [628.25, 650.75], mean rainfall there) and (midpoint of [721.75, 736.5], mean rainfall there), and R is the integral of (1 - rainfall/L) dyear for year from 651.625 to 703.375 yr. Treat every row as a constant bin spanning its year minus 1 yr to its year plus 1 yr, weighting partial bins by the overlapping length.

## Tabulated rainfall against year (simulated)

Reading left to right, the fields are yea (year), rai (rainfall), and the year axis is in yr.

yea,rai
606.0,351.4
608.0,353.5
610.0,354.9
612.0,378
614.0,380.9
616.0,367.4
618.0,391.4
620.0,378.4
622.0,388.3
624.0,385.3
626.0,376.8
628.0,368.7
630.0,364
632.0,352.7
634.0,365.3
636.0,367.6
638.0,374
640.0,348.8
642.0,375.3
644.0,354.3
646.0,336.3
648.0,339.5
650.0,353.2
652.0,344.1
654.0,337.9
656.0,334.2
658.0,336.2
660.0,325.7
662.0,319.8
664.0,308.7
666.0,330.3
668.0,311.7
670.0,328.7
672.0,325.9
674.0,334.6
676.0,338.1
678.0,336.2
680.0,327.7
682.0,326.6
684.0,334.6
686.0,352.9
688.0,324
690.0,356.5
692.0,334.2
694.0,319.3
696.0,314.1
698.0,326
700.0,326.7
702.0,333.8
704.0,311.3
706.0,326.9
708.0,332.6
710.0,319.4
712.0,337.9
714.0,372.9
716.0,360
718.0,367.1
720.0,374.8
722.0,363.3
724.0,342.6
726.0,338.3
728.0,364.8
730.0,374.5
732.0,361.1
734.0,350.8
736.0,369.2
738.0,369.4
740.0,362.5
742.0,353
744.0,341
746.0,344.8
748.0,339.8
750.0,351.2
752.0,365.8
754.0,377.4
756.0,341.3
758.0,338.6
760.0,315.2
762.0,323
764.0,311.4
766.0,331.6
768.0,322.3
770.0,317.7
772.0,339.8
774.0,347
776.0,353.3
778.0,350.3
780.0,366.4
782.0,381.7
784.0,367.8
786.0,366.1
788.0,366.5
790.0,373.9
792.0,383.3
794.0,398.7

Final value 4.0 yr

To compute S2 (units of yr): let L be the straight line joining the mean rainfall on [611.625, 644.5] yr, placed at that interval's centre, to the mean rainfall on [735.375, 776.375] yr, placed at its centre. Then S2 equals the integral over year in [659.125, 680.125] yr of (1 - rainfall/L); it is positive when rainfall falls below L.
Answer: 2.1 yr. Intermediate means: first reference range 372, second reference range 343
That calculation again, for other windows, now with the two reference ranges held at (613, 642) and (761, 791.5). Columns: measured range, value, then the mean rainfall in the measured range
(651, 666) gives 1.5 yr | 330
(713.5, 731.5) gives -0.2 yr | 362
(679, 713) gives 3.0 yr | 330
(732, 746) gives -0.1 yr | 357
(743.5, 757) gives 0.0 yr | 352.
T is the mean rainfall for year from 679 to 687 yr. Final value 335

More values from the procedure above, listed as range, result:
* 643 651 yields 346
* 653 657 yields 336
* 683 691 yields 342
